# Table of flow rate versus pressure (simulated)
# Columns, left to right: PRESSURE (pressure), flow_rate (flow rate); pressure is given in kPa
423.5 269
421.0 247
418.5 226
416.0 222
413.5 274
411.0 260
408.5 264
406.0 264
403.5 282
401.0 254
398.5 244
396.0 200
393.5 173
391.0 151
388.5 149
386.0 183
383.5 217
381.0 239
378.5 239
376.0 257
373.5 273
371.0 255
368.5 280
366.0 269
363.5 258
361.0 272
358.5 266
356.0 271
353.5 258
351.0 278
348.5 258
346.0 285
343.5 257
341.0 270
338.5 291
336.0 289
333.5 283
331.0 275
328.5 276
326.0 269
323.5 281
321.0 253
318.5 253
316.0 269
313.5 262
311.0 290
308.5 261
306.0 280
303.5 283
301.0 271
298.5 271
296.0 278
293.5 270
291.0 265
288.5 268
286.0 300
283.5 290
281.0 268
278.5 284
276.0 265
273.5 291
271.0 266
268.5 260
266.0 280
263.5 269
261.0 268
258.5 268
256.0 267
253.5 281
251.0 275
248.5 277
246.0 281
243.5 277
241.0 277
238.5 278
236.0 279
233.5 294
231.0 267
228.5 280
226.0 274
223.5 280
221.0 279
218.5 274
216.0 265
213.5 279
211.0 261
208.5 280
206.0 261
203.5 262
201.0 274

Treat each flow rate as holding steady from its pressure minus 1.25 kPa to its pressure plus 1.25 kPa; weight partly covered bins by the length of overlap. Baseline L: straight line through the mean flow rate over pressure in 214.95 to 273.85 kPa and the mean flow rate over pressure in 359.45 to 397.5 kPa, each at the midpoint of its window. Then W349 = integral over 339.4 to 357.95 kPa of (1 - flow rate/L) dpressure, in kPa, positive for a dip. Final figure -2.3 kPa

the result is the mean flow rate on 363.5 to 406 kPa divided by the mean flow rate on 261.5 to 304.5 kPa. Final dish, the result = 0.84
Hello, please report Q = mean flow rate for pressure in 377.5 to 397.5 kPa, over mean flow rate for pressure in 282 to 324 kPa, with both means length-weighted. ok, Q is 0.7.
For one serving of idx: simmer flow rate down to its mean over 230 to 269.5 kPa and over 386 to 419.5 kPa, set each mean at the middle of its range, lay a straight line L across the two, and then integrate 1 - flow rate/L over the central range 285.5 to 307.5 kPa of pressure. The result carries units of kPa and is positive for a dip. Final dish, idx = -1.3 kPa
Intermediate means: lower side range 275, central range 275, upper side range 226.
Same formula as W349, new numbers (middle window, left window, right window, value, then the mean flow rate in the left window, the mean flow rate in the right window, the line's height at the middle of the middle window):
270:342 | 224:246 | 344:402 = -4.48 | 278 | 241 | 259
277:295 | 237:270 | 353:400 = -0.99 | 274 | 234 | 263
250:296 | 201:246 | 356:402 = -2.27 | 275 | 233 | 261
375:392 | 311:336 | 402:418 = 3.75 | 271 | 259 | 263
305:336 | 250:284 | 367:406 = -2.30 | 273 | 228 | 253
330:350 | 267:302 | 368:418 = -1.77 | 275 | 233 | 254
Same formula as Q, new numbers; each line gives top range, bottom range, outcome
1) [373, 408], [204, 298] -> 0.81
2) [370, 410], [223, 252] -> 0.82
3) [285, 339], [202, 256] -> 1.00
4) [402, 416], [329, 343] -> 0.94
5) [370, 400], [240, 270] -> 0.79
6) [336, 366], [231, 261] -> 0.98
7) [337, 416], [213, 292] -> 0.90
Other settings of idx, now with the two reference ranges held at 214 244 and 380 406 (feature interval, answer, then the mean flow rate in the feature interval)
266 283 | -1.0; 274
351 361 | -1.8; 268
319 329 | -1.2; 268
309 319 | -1.1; 269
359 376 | -3.5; 267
